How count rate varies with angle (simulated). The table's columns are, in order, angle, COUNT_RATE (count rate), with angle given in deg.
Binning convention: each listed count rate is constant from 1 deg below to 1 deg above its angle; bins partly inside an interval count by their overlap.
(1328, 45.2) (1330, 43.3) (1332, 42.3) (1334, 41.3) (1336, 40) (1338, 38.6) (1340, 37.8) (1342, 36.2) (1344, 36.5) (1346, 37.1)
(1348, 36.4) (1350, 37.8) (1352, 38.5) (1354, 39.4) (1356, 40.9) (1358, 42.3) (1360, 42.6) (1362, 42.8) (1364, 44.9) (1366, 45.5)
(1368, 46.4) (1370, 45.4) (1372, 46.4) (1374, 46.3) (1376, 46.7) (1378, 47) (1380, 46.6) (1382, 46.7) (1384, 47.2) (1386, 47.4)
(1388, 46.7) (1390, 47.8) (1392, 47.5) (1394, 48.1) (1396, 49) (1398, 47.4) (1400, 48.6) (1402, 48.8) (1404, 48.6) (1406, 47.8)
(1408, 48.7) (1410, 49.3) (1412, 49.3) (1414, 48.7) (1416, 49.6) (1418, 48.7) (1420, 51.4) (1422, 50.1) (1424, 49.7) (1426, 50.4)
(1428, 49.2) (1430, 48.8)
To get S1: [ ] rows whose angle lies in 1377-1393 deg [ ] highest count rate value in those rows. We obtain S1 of 47.8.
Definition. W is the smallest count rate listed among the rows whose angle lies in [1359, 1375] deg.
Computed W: 42.6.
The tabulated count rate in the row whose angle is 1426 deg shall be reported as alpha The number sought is 50.4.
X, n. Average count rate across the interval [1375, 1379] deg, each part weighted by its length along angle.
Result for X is 46.9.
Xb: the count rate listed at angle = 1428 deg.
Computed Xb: 49.2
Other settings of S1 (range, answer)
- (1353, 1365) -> 44.9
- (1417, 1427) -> 51.4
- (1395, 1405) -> 49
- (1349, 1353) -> 38.5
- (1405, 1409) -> 48.7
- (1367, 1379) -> 47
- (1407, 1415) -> 49.3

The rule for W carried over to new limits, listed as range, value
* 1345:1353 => 36.4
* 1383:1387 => 47.2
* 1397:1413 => 47.4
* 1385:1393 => 46.7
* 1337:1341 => 37.8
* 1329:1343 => 36.2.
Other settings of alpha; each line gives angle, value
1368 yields 46.4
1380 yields 46.6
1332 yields 42.3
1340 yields 37.8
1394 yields 48.1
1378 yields 47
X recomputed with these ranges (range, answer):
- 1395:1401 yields 48.3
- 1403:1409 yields 48.4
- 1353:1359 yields 40.9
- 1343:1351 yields 36.9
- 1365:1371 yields 45.8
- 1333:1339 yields 40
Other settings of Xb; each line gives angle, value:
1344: 36.5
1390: 47.8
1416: 49.6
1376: 46.7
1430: 48.8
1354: 39.4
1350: 37.8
